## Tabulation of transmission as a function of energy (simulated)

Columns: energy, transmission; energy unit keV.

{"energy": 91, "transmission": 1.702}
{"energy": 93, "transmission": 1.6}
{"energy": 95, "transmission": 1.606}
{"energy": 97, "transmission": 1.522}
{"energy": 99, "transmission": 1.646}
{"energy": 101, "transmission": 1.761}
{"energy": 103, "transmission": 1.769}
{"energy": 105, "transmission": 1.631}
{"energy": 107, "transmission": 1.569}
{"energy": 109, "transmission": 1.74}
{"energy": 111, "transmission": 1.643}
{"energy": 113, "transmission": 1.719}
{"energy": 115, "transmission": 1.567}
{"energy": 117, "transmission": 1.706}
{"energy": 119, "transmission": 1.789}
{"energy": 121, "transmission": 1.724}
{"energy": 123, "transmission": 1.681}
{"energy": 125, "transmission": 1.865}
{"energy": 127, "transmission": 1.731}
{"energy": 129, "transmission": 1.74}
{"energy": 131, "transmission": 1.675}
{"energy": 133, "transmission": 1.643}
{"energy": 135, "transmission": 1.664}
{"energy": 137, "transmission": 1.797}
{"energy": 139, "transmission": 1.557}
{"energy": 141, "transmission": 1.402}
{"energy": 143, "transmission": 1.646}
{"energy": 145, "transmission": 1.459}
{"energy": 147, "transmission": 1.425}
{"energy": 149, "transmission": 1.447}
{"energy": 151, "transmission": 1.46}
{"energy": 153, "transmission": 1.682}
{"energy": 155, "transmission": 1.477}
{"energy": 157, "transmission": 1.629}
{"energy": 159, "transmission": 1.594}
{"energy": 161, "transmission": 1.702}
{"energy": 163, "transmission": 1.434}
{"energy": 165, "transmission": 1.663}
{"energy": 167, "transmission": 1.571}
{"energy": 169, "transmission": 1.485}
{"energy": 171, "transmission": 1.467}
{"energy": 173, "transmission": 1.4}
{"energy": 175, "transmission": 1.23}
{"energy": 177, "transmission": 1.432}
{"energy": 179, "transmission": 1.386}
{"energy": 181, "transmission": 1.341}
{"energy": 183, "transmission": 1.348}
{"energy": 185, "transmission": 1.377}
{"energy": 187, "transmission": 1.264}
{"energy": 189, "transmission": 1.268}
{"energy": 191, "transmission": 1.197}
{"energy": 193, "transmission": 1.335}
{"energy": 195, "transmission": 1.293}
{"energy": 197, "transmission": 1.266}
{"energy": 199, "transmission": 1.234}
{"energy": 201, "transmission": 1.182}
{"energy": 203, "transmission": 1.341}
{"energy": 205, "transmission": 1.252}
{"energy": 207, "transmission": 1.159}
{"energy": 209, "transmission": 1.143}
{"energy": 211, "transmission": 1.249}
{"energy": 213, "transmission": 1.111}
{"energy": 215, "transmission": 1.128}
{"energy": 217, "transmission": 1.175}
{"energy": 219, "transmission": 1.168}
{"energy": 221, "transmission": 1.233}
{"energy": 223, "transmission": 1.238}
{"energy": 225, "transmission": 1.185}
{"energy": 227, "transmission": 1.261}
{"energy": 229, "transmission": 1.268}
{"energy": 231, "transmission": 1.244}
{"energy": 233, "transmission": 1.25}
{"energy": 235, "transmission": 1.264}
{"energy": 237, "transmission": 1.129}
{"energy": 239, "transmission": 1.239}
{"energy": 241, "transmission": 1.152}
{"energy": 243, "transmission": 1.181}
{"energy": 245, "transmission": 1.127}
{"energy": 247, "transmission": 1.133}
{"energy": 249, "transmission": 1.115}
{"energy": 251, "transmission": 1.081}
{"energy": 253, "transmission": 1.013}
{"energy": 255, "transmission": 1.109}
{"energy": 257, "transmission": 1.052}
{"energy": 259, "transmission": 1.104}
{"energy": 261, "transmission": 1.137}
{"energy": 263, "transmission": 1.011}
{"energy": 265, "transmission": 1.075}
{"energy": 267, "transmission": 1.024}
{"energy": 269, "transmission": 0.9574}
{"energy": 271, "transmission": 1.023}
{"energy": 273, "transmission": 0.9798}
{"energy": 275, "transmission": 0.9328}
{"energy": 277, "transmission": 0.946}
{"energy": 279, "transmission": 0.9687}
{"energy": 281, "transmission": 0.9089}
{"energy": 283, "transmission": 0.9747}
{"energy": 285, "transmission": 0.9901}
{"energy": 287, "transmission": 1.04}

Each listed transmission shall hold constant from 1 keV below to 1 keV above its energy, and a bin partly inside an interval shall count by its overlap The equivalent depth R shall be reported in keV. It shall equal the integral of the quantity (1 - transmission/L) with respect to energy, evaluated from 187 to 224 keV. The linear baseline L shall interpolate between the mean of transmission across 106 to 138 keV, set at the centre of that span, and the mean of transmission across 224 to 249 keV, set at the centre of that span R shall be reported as 3.1 keV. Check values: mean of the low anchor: 1.7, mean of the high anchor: 1.2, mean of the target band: 1.22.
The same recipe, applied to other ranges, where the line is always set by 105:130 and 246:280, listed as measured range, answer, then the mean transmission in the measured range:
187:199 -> 0.8 keV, 1.27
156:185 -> -0.2 keV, 1.47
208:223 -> 0.9 keV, 1.18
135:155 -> 0.4 keV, 1.54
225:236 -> -0.6 keV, 1.25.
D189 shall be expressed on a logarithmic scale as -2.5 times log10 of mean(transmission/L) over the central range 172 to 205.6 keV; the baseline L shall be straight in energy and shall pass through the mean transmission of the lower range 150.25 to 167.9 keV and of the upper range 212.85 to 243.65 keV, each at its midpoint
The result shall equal 0.09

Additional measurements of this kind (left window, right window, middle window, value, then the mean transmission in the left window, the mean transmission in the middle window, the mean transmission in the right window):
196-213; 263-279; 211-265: -0.05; 1.22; 1.16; 0.991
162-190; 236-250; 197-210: 0.07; 1.4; 1.22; 1.15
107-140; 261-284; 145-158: 0.03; 1.7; 1.52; 0.989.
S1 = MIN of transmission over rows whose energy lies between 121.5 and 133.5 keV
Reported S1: 1.643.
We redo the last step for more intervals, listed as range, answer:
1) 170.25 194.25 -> 1.197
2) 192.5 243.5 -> 1.111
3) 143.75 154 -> 1.425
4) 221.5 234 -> 1.185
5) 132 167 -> 1.402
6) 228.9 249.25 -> 1.115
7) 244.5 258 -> 1.013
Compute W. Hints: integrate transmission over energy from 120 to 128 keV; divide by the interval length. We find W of 1.75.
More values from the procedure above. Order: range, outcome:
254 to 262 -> 1.1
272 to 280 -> 0.957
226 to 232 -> 1.26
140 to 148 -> 1.48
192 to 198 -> 1.3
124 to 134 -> 1.73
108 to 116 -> 1.67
